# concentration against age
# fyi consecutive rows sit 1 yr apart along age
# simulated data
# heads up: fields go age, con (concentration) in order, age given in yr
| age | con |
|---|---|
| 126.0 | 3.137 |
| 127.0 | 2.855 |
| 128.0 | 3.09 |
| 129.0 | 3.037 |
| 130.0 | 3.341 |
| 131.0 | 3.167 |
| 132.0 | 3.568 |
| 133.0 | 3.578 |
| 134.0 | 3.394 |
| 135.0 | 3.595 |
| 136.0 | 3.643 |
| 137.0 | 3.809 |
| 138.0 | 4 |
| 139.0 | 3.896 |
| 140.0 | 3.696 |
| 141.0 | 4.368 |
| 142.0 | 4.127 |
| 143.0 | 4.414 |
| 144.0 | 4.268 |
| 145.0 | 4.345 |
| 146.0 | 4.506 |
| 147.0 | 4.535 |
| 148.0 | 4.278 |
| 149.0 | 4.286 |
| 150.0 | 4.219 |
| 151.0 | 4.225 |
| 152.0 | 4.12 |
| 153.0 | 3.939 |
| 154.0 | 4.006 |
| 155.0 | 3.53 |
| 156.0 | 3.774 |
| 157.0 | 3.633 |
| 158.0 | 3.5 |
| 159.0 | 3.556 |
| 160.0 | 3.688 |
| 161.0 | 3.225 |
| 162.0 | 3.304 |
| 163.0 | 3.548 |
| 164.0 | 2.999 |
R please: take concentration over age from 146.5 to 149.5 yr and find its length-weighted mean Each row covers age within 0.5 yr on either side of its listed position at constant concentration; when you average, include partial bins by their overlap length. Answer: 4.37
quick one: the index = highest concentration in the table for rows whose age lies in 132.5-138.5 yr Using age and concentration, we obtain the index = 4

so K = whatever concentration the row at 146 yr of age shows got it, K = 4.506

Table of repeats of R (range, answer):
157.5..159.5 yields 3.53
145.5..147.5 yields 4.52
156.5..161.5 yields 3.52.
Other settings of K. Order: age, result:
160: 3.688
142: 4.127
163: 3.548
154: 4.006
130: 3.341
